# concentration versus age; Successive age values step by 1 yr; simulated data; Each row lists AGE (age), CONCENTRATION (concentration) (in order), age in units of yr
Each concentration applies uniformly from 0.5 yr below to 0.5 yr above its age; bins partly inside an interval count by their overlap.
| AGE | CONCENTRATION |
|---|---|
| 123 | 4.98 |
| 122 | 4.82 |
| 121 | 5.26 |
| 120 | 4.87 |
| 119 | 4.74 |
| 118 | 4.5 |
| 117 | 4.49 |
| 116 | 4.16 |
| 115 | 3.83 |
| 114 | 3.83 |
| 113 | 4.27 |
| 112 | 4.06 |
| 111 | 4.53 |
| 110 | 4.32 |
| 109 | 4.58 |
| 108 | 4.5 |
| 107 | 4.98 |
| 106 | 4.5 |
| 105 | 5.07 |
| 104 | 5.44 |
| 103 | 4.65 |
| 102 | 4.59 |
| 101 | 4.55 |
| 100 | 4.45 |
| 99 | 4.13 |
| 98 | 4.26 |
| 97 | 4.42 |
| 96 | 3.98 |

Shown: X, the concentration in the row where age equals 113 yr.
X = 4.27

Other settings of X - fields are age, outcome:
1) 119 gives 4.74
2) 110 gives 4.32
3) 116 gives 4.16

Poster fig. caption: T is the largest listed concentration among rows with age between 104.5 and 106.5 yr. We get 5.07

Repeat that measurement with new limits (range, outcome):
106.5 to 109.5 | 4.98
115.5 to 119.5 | 4.74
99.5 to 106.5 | 5.44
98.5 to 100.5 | 4.45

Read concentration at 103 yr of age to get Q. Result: 4.65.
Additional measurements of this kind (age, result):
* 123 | 4.98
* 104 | 5.44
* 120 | 4.87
